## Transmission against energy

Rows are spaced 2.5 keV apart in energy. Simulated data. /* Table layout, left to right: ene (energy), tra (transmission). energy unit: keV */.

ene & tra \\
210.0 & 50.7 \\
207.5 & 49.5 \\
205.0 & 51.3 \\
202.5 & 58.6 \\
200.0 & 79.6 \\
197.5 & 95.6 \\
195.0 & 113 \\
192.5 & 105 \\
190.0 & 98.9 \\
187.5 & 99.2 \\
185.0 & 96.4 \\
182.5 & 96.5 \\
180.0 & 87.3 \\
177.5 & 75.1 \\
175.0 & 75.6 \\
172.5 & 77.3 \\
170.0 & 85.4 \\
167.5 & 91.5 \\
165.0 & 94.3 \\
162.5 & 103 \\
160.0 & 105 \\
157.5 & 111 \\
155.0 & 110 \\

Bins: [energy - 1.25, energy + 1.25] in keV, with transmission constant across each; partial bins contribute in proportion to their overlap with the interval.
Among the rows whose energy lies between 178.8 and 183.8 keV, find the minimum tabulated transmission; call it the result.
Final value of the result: 87.3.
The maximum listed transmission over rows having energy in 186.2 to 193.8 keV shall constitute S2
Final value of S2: 105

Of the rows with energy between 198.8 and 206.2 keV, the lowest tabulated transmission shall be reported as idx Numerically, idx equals 51.3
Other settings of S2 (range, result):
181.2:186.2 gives 96.5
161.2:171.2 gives 103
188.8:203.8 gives 113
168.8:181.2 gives 87.3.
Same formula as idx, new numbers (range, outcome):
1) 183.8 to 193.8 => 96.4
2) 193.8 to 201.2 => 79.6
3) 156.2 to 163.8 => 103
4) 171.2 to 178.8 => 75.1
